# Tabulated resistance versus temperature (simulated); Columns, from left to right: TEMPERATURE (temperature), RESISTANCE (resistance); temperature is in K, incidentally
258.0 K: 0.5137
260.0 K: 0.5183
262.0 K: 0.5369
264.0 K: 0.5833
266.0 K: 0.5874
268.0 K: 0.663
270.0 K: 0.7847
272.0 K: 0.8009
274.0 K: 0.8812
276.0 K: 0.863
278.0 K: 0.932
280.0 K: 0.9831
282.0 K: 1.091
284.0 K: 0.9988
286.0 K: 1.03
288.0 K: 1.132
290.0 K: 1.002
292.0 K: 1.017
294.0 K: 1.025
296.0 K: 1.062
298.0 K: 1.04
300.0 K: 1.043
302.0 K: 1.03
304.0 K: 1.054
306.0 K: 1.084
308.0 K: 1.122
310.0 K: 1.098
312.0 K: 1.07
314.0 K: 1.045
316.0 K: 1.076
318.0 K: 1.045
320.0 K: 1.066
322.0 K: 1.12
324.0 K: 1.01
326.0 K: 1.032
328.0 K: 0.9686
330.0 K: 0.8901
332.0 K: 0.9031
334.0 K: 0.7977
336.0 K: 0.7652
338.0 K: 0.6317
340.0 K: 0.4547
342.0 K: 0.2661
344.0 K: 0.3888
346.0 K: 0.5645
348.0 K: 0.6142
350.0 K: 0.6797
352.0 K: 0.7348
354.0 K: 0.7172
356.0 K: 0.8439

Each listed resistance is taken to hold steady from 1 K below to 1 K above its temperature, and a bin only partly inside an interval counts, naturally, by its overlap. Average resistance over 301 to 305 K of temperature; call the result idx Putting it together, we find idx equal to 1.04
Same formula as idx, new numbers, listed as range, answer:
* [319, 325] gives 1.07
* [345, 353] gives 0.648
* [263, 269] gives 0.611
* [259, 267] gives 0.556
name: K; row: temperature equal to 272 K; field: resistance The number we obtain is 0.8009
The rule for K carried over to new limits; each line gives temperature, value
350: 0.6797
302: 1.03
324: 1.01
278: 0.932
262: 0.5369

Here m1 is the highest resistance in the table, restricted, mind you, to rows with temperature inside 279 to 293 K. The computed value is 1.132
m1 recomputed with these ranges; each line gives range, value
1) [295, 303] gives 1.062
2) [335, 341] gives 0.7652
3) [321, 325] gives 1.12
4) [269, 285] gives 1.091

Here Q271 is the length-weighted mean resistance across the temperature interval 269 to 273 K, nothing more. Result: 0.793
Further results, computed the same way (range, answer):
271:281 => 0.892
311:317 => 1.06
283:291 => 1.04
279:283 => 1.04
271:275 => 0.841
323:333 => 0.961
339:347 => 0.419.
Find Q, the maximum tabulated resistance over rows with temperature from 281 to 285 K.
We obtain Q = 1.091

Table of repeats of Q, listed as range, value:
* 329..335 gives 0.9031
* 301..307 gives 1.084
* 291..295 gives 1.025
